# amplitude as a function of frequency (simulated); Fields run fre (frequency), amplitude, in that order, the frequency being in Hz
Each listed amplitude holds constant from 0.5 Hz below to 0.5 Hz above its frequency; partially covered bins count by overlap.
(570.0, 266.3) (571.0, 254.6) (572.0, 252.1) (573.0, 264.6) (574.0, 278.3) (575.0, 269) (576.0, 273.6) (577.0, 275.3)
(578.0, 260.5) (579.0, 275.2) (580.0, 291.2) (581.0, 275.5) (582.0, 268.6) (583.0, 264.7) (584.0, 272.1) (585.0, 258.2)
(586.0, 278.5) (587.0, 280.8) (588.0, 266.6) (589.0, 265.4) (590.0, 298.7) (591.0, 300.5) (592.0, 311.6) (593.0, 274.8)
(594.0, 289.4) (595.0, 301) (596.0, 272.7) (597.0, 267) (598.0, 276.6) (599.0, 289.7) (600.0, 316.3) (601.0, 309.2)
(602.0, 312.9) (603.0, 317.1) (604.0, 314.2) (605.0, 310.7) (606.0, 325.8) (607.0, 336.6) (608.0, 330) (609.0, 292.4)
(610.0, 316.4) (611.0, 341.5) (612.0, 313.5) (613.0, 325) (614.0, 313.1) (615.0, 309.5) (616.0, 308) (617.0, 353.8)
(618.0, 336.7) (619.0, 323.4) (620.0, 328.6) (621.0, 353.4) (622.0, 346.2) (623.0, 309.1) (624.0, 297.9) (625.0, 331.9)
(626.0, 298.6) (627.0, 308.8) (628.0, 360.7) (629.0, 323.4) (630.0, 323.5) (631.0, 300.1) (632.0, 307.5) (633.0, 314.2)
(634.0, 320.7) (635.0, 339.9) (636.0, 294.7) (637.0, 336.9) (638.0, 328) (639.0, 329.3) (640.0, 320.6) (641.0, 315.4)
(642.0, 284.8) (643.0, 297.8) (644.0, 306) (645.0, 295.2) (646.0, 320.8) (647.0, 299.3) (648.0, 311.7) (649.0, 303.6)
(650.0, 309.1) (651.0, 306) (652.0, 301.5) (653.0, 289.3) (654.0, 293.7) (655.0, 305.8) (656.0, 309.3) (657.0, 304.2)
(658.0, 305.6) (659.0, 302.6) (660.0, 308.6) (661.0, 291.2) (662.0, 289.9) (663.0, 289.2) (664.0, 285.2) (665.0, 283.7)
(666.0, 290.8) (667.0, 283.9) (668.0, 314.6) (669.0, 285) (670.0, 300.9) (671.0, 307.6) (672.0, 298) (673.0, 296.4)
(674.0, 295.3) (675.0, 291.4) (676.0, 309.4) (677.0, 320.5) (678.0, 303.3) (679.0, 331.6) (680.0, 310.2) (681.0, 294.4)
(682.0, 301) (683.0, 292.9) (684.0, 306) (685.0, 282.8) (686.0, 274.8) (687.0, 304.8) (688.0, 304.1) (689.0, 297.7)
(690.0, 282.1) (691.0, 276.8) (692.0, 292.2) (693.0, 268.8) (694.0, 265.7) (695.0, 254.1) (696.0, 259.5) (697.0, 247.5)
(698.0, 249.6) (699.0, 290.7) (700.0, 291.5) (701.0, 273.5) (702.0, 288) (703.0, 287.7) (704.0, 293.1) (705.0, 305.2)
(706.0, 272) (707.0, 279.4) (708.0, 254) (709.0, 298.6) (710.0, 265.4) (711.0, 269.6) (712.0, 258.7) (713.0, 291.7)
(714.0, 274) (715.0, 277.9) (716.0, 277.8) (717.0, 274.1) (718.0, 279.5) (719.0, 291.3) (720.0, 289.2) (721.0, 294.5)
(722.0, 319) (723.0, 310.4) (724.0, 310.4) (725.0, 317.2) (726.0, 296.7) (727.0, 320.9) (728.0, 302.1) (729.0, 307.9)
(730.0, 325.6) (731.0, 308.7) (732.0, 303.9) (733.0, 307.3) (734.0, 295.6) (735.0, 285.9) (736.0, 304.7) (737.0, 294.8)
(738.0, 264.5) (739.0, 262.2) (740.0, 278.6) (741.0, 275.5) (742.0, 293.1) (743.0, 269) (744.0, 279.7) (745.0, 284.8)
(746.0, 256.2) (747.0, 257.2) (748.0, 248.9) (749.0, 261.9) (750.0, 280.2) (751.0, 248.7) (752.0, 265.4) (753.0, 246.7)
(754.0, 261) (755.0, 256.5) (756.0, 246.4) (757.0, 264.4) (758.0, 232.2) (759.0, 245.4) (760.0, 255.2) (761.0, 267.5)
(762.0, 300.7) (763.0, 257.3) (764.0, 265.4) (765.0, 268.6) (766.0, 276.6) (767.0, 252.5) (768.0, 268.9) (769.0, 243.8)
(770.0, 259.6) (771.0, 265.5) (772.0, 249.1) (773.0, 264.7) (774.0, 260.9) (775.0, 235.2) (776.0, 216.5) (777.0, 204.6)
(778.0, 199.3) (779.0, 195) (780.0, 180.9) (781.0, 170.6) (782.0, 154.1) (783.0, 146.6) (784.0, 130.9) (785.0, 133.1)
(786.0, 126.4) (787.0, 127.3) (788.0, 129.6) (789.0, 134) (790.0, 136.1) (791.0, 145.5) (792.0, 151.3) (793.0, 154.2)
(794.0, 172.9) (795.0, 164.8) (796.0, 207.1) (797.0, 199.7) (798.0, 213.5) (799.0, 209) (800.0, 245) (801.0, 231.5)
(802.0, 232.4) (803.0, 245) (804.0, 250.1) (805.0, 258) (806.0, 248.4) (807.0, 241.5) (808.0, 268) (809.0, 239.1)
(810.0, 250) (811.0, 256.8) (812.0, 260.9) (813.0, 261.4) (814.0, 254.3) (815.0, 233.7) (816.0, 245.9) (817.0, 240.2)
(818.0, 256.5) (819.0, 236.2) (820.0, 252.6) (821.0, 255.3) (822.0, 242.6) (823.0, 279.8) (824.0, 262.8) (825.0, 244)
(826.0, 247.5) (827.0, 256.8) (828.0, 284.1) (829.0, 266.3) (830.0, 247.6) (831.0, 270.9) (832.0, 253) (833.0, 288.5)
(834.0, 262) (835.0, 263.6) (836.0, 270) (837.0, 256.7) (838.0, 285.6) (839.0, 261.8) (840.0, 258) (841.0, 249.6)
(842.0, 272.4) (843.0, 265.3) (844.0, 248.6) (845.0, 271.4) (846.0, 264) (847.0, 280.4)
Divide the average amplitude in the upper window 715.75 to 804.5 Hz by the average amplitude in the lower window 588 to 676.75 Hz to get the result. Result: 0.8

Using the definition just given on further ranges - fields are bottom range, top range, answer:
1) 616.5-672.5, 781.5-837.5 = 0.72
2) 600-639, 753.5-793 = 0.67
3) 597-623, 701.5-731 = 0.91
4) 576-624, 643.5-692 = 0.99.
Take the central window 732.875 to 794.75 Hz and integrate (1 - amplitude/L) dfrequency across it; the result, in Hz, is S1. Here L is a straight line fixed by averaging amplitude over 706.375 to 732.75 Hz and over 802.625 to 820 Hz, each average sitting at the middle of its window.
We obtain 9.2 Hz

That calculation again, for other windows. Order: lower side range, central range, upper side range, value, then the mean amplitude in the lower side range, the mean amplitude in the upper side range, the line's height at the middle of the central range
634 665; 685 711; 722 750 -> 1.58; 306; 290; 297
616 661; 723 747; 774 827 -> -3.71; 315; 212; 253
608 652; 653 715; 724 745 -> 3.35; 318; 295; 306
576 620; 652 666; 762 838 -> -1.00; 298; 228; 277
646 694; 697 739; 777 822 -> -4.17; 298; 206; 264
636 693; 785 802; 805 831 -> 5.77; 301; 254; 261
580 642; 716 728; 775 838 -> -1.90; 308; 221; 259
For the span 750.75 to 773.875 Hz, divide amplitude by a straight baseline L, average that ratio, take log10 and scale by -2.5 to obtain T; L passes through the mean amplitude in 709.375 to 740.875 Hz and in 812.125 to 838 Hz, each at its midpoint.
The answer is 0.08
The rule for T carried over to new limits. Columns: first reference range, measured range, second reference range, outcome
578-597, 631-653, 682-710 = -0.112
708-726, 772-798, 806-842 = 0.460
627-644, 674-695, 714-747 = 0.036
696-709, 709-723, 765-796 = -0.081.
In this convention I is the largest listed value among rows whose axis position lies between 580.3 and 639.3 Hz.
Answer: 360.7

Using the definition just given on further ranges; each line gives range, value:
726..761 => 325.6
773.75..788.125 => 260.9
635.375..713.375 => 336.9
